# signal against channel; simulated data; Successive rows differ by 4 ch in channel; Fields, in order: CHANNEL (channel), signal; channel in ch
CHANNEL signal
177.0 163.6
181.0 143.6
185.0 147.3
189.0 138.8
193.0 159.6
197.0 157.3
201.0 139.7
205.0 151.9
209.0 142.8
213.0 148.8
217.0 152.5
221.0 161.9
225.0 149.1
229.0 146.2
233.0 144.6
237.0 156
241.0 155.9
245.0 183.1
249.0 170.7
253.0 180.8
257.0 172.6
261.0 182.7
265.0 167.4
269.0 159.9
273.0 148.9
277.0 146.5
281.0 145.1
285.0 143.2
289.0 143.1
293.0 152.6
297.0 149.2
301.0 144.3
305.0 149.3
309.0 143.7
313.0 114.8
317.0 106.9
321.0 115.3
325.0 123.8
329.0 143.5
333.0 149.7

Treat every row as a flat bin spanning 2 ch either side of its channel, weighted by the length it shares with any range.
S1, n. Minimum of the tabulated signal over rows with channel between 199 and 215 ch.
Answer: 139.7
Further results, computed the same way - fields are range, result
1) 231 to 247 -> 144.6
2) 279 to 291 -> 143.1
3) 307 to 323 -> 106.9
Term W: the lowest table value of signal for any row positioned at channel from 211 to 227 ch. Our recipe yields 148.8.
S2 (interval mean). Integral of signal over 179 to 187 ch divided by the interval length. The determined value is 145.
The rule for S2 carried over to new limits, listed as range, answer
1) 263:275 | 159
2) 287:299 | 148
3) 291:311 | 148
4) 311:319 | 111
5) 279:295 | 146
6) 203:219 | 149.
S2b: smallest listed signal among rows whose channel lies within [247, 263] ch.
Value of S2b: 170.7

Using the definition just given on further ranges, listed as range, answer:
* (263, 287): 143.2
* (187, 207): 138.8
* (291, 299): 149.2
